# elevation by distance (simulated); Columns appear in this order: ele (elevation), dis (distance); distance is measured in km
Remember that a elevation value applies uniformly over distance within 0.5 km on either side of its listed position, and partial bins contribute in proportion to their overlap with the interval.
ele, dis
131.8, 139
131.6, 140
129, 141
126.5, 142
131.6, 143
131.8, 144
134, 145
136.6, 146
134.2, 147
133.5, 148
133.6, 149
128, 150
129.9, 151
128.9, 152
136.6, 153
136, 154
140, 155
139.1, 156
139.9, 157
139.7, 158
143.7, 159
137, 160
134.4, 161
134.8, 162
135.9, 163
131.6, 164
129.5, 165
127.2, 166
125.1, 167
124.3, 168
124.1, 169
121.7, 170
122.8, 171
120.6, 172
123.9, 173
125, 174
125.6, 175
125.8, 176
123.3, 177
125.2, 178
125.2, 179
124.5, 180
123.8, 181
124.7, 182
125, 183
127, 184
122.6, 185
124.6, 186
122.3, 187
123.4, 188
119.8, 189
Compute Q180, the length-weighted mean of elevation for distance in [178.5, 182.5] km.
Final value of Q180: 125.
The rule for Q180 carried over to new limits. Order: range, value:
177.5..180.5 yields 125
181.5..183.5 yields 125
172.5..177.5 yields 125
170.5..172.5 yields 122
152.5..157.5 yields 138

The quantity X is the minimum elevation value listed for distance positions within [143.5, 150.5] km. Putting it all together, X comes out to 128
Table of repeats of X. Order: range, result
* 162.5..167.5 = 125.1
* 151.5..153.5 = 128.9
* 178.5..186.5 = 122.6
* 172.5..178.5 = 123.3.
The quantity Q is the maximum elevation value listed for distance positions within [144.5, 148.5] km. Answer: 136.6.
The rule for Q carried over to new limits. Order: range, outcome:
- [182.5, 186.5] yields 127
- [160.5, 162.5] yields 134.8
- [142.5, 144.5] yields 131.8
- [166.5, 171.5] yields 125.1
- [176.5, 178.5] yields 125.2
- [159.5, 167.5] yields 137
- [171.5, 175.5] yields 125.6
